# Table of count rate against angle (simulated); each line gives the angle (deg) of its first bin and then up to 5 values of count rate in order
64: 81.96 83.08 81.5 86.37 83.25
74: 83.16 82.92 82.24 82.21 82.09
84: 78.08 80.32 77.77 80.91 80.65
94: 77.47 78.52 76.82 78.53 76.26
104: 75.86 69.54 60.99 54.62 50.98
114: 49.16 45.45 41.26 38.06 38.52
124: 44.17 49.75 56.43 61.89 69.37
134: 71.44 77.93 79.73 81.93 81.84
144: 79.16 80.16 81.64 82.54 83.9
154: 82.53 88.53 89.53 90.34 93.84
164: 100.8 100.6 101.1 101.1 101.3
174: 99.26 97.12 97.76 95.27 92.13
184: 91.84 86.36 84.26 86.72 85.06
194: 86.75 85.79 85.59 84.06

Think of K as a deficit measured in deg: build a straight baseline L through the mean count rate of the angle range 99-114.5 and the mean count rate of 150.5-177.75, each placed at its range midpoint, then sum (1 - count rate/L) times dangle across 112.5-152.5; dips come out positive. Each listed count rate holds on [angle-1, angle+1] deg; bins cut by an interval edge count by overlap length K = 7.5 deg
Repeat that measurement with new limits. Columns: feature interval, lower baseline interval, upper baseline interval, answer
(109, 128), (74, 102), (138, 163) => 8.3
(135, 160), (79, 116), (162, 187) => 1.6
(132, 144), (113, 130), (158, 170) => -2.2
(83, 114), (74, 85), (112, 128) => -3.8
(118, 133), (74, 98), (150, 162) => 6.0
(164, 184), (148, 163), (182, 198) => -2.6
